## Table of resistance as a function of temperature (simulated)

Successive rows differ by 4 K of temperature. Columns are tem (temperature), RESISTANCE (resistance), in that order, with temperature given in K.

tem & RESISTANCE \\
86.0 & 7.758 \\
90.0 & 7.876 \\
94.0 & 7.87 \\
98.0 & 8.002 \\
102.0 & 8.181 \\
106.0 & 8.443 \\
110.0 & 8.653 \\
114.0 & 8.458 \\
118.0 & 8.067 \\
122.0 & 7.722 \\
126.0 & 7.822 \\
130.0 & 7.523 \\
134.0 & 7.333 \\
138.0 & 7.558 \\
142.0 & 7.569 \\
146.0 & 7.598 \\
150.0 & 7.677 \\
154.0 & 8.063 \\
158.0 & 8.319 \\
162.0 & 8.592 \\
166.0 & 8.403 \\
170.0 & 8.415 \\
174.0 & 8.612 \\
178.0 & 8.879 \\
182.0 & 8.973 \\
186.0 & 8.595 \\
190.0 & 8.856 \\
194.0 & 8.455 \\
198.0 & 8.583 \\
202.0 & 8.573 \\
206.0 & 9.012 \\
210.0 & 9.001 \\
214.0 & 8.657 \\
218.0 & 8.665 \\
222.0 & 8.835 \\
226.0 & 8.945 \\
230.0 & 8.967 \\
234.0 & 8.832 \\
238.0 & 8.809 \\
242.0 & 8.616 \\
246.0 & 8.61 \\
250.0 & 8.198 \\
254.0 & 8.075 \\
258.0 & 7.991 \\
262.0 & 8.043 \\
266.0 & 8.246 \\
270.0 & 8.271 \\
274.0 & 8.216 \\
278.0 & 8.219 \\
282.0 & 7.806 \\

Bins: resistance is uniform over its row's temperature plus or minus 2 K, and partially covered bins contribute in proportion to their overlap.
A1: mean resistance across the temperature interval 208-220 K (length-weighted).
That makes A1 8.77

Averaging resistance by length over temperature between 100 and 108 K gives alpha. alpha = 8.31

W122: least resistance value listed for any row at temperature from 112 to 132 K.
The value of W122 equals 7.523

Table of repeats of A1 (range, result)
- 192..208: 8.66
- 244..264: 8.18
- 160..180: 8.58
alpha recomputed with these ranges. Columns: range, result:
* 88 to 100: 7.92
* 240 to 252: 8.47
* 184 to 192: 8.73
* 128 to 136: 7.43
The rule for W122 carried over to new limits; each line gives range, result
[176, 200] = 8.455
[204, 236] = 8.657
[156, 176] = 8.319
